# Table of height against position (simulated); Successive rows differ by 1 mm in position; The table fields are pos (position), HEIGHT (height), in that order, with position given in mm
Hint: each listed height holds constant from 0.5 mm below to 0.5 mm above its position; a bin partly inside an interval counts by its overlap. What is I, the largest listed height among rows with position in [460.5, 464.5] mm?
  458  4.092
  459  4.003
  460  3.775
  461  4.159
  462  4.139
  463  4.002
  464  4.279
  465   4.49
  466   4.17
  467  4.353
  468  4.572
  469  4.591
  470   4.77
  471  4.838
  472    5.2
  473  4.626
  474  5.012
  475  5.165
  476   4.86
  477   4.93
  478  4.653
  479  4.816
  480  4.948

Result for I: 4.279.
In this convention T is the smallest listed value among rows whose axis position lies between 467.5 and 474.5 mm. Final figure 4.572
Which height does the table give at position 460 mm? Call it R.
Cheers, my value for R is 3.775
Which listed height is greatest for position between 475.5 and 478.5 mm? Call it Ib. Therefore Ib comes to 4.93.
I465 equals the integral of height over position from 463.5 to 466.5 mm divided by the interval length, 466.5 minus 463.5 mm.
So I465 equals 4.31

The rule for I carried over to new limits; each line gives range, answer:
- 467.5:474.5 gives 5.2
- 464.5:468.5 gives 4.572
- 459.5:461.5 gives 4.159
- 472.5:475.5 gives 5.165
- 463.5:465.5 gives 4.49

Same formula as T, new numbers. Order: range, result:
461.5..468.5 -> 4.002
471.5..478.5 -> 4.626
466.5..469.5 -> 4.353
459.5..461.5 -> 3.775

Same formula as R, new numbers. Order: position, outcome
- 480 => 4.948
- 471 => 4.838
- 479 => 4.816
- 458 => 4.092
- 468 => 4.572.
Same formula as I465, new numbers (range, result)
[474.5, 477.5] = 4.99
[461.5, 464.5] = 4.14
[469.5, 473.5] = 4.86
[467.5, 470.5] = 4.64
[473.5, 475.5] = 5.09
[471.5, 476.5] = 4.97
